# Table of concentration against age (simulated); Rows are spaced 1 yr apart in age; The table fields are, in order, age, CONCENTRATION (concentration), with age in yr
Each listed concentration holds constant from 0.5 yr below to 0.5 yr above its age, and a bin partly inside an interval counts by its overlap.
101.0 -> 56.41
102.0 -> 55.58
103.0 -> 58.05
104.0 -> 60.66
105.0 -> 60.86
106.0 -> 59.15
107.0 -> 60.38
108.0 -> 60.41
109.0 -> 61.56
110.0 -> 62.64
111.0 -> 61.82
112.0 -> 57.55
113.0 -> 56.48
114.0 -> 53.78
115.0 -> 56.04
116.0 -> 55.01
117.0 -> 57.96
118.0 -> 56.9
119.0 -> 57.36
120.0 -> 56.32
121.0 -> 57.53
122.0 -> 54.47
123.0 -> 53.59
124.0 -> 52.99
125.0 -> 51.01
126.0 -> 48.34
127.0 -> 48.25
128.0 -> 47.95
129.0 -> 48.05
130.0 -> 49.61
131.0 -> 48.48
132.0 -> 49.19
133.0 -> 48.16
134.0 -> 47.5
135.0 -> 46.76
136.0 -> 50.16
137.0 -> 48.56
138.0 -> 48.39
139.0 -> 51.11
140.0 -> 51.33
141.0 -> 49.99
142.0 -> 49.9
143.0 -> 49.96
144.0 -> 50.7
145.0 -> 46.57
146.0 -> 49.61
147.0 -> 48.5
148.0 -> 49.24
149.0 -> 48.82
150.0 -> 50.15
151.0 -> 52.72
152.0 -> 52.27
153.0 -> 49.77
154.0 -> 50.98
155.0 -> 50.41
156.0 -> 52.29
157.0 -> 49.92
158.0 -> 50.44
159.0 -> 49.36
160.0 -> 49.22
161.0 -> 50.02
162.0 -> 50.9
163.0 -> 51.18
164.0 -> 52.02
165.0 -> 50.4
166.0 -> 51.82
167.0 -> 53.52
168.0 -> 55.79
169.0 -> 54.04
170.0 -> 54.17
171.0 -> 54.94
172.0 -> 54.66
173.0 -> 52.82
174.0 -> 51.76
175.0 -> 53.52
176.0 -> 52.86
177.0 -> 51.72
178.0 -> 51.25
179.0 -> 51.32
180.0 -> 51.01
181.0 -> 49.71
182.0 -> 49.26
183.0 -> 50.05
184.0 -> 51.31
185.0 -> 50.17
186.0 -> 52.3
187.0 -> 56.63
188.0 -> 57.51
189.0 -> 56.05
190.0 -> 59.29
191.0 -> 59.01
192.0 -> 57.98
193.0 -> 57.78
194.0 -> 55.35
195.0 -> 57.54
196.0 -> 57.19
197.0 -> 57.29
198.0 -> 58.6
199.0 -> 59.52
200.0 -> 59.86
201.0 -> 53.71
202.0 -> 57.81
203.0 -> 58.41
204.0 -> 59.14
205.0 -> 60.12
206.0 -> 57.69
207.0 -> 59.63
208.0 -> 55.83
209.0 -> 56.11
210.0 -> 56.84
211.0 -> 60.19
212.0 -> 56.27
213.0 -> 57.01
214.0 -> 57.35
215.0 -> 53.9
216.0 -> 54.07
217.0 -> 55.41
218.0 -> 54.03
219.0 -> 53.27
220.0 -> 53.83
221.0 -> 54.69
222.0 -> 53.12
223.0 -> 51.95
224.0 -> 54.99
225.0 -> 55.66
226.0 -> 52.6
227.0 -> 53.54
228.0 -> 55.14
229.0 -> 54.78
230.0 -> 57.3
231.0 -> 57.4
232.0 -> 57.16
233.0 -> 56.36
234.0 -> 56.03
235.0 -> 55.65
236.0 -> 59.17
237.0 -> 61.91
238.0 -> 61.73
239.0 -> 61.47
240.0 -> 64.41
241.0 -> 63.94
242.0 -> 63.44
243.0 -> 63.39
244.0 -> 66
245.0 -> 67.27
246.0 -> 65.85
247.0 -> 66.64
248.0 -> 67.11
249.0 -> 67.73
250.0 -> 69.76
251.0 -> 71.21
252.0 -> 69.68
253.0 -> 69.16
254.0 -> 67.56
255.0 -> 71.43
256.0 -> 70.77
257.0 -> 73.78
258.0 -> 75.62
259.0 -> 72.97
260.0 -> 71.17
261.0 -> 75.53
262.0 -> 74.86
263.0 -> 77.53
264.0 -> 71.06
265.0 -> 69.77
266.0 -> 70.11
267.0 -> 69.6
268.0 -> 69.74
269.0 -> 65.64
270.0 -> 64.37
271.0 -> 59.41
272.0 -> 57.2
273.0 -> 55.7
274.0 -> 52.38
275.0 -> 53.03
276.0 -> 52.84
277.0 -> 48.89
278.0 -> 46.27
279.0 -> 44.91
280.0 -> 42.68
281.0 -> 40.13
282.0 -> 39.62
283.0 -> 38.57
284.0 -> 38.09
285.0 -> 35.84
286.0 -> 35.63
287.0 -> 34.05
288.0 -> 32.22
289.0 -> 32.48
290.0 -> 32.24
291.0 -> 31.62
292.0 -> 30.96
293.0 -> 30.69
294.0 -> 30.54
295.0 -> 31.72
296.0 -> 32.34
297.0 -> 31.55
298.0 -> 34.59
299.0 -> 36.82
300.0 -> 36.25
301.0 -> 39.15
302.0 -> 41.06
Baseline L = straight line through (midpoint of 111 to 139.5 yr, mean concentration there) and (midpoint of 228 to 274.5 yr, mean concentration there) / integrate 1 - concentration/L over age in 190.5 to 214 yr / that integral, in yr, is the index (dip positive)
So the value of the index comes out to 1.0 yr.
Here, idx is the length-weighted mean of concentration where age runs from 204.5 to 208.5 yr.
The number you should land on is 58.3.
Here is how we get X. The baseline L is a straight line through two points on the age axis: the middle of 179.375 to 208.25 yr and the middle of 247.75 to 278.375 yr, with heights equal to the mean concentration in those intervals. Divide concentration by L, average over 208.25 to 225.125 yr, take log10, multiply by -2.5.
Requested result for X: 0.08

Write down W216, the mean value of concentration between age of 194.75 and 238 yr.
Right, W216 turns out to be 56.5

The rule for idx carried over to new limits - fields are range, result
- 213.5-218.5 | 55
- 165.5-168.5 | 53.7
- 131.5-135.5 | 47.9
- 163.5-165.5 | 51.2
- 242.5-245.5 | 65.6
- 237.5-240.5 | 62.5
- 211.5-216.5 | 55.7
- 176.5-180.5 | 51.3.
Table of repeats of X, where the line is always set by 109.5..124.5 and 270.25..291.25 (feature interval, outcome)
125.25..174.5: 0.074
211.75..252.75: -0.248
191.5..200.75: -0.151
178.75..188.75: -0.016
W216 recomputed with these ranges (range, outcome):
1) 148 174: 51.7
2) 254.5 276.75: 66.8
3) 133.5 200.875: 52.3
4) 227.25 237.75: 57.1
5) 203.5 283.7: 60.1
